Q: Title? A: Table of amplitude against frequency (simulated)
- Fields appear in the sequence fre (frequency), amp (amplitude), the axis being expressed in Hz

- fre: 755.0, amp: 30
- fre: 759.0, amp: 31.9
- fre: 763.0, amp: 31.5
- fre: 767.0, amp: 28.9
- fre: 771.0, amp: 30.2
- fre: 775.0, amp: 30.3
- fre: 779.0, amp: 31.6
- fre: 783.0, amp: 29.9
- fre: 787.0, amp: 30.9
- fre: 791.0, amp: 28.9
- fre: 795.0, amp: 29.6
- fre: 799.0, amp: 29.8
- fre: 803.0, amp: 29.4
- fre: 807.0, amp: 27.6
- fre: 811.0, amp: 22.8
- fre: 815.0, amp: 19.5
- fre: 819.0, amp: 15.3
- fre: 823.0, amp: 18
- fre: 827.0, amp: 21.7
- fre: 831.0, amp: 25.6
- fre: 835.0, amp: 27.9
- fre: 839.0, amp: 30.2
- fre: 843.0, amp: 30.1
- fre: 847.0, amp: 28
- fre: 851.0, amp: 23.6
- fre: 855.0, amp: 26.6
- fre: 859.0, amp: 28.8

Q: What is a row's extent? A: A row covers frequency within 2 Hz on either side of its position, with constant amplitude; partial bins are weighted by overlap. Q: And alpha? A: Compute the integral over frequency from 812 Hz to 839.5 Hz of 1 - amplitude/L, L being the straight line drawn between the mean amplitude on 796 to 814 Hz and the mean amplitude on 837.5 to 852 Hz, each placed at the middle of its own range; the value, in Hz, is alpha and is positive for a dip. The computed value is 5.5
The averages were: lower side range 27.1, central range 22.2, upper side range 28.2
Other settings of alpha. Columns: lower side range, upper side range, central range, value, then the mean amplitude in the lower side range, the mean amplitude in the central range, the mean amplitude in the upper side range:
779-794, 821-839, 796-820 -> 2.31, 30.1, 24.7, 24.1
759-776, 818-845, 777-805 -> -1.78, 30.4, 30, 24.4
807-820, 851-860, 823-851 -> -2.55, 20.8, 26.3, 26.7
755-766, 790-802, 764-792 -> 0.11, 31.1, 30.2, 29.5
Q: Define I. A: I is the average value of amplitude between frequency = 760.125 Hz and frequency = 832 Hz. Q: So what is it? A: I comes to 26.8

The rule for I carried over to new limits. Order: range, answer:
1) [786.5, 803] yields 29.7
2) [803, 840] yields 23.3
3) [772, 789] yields 30.6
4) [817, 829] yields 18.3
